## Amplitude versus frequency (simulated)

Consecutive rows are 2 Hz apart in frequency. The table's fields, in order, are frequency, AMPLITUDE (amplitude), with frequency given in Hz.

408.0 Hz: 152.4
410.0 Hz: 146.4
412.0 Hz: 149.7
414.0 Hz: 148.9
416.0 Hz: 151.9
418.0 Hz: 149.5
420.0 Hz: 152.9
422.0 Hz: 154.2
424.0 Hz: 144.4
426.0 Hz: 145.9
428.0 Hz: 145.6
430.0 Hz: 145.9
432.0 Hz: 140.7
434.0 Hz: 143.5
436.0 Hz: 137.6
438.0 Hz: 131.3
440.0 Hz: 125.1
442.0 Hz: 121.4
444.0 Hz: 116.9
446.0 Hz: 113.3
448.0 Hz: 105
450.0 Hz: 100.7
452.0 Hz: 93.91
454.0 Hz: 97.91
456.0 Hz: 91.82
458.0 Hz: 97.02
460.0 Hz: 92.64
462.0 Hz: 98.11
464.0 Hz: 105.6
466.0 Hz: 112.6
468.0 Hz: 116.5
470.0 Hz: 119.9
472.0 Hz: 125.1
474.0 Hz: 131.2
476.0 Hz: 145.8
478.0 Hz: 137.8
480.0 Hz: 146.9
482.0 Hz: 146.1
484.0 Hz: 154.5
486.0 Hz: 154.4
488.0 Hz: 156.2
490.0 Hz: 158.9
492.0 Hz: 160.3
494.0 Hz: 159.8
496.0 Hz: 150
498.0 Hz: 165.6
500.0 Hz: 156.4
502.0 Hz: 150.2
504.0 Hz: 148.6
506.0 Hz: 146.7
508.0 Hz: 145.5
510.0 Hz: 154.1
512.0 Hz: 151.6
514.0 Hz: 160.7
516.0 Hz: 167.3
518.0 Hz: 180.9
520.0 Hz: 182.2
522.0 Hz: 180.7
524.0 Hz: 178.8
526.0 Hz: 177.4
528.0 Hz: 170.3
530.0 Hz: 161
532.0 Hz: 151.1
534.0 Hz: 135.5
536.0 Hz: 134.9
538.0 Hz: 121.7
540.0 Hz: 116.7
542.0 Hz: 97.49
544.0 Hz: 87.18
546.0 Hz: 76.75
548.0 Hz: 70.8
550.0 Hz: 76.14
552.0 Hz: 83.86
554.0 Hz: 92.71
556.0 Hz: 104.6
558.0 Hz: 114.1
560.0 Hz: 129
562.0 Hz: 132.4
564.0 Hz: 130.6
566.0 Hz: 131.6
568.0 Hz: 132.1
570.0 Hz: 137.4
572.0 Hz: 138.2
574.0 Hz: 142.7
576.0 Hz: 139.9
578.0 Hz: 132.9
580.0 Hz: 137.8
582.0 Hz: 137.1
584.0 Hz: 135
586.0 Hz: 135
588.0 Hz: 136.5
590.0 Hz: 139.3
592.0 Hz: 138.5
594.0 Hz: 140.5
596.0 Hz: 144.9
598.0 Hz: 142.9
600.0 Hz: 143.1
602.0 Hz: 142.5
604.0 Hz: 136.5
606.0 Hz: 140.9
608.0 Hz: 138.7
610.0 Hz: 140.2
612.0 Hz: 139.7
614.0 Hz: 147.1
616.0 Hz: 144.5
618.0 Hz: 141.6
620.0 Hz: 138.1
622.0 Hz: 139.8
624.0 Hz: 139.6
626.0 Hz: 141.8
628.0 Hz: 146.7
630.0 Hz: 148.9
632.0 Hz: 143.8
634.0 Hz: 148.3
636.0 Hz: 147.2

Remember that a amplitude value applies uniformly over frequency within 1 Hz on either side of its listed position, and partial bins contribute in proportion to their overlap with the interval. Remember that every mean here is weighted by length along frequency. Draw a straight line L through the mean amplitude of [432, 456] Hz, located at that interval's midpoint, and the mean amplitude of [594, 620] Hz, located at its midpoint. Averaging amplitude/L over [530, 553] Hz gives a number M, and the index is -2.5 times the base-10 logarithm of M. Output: 0.22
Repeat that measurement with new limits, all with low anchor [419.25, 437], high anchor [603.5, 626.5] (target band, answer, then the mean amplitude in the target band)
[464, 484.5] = 0.10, 132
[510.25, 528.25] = -0.20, 172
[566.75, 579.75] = 0.04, 137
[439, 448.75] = 0.24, 117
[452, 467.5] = 0.41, 99.6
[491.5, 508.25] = -0.07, 154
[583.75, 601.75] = 0.01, 140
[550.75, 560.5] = 0.35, 103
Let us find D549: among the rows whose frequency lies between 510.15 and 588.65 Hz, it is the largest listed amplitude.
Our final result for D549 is 182.2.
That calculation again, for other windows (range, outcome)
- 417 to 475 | 154.2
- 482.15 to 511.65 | 165.6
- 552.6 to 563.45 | 132.4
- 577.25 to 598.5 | 144.9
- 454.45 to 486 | 154.5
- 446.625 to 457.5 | 105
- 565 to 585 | 142.7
